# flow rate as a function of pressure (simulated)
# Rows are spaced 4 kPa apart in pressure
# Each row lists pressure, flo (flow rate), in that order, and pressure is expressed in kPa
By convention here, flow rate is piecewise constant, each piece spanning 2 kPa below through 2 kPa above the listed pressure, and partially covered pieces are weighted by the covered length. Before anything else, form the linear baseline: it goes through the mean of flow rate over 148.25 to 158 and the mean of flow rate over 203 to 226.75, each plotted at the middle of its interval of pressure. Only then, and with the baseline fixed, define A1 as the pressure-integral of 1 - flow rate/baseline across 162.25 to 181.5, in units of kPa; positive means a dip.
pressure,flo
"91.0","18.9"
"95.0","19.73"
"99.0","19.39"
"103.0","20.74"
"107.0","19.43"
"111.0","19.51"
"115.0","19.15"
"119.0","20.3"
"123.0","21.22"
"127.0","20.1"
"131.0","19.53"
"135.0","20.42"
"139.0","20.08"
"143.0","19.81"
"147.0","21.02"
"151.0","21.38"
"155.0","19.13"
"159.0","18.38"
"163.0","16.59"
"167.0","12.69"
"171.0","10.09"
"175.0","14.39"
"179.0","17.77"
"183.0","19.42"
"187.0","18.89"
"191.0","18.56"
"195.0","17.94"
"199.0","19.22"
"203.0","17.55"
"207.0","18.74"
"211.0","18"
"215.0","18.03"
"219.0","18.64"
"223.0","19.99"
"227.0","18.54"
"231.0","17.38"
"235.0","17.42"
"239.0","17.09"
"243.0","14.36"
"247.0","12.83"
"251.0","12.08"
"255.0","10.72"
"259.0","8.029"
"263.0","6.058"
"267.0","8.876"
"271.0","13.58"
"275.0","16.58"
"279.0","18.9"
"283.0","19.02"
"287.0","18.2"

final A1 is 5.2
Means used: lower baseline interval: 20.1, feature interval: 14.3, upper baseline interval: 18.6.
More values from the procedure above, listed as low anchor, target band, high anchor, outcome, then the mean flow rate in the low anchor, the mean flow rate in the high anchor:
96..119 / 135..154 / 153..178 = -4.0 kPa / 19.7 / 15.3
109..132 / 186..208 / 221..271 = -3.2 kPa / 20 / 13.6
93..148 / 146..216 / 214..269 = -2.2 kPa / 20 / 14.2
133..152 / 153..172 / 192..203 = 4.0 kPa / 20.5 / 18.4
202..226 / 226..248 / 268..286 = 1.9 kPa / 18.5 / 16.6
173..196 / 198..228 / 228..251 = -3.4 kPa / 17.8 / 15.6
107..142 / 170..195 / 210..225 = 3.0 kPa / 20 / 18.7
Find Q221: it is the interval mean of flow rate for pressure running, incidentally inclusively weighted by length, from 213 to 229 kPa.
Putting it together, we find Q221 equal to 18.8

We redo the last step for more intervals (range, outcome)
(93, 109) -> 19.8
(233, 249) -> 15.4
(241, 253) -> 13.1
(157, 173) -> 14.4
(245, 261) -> 10.9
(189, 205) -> 18.3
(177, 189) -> 18.7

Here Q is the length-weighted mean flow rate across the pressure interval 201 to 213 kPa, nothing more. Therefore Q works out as 18.1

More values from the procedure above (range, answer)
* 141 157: 20.3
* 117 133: 20.3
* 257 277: 10.6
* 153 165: 18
